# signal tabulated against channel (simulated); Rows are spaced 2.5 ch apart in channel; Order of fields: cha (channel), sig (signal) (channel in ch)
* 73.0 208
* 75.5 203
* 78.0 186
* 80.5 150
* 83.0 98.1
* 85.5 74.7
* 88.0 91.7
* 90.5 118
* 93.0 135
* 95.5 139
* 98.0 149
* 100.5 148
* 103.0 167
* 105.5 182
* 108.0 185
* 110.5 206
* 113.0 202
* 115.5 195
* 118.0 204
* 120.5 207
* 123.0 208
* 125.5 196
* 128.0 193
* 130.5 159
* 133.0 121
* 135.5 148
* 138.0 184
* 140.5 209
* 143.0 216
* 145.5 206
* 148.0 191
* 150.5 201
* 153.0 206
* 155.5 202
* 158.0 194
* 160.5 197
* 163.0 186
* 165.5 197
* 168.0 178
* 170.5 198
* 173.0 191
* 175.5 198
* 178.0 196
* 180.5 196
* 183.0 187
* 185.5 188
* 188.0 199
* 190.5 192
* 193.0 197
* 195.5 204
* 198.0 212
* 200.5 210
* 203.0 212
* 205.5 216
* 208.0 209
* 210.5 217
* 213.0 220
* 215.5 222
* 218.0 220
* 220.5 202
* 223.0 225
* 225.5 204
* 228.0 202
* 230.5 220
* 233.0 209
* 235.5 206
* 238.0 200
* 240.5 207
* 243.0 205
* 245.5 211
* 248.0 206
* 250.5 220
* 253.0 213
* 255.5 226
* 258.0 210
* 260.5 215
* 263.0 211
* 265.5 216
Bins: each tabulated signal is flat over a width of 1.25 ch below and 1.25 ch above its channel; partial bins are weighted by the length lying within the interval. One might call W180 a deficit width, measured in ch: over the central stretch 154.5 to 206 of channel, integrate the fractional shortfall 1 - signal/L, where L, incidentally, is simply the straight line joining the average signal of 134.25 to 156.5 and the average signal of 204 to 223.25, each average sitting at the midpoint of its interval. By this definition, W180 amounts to 2.2 ch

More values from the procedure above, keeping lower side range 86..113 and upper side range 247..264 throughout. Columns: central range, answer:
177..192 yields -0.5 ch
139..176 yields -4.8 ch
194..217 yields -2.2 ch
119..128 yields -2.2 ch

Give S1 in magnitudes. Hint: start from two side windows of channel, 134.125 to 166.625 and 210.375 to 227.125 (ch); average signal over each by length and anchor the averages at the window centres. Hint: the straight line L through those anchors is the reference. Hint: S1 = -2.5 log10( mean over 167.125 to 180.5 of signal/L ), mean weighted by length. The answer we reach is 0.05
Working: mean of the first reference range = 195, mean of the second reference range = 215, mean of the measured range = 193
